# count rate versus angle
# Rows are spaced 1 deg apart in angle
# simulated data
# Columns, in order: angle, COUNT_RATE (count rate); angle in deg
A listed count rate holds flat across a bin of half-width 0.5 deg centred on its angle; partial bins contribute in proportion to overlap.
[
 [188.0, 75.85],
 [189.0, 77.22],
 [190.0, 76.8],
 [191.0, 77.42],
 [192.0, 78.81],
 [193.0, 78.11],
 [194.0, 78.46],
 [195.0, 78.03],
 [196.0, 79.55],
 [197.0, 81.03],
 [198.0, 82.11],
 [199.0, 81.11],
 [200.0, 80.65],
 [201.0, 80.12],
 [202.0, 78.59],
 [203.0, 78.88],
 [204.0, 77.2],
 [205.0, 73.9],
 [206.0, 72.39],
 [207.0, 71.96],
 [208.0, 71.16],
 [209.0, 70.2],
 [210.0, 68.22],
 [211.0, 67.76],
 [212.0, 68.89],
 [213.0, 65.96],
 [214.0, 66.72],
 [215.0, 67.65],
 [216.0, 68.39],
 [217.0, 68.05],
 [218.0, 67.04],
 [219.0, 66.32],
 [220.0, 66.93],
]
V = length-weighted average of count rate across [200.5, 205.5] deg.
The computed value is 77.7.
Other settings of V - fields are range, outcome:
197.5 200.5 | 81.3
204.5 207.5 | 72.8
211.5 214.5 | 67.2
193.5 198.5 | 79.8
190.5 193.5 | 78.1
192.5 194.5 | 78.3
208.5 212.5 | 68.8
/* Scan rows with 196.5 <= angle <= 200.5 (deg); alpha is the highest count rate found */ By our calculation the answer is 82.11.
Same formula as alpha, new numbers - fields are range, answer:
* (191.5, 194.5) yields 78.81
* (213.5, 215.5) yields 67.65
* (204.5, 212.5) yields 73.9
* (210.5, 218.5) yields 68.89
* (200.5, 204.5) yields 80.12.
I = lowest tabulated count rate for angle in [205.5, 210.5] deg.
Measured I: 68.22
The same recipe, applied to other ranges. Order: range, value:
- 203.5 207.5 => 71.96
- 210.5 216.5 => 65.96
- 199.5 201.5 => 80.12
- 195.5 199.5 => 79.55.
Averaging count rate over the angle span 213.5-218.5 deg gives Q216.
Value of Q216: 67.6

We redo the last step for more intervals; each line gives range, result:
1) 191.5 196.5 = 78.6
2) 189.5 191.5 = 77.1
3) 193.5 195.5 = 78.2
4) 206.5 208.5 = 71.6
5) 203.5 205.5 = 75.6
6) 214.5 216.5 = 68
